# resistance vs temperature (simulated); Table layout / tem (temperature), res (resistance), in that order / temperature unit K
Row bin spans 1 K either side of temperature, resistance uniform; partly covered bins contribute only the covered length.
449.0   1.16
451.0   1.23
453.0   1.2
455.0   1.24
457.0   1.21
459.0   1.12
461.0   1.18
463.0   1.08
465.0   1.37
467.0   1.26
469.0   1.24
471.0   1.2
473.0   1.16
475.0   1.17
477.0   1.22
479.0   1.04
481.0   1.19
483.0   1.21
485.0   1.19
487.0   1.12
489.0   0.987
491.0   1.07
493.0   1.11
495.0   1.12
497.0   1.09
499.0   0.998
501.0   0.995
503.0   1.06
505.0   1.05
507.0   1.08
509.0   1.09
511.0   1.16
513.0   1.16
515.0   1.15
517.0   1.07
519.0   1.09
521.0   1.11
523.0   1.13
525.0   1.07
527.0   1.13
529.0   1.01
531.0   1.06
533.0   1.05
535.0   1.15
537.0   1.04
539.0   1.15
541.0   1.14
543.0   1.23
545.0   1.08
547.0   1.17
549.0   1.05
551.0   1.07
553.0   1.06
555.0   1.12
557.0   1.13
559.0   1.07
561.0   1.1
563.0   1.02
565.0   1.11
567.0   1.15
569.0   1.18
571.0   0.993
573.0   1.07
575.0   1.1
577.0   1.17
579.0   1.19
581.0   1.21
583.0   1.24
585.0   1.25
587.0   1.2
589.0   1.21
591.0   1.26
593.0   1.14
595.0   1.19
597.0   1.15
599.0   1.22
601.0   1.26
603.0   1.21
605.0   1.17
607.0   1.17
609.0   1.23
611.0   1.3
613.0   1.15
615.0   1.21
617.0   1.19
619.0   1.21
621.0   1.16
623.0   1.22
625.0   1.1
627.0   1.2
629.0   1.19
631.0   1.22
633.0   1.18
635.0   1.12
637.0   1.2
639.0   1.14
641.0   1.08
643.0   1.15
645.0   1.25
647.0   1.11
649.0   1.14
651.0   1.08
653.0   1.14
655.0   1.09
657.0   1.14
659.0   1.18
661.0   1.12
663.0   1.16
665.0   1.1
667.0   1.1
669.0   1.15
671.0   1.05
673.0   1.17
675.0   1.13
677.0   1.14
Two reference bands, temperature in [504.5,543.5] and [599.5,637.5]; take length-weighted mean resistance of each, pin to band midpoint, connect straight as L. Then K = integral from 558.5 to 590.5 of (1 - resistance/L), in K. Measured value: 0.2 K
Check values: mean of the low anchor 1.11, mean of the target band 1.14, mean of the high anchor 1.19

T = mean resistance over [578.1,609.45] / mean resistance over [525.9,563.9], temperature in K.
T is 1.10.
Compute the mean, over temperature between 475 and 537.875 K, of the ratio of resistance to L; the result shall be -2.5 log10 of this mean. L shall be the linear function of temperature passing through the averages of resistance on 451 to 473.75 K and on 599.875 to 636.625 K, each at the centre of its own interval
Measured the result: 0.10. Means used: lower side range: 1.21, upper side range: 1.19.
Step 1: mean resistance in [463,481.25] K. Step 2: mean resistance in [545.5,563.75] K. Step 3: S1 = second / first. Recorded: 0.91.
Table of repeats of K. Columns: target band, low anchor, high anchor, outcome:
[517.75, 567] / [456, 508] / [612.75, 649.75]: 2.2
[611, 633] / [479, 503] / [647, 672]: -1.5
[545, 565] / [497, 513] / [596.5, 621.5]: 0.8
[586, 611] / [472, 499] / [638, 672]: -1.7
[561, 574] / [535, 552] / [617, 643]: 0.5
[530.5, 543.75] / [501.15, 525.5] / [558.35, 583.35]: -0.1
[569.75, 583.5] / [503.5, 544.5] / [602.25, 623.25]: 0.3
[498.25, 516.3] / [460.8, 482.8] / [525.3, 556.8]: 1.0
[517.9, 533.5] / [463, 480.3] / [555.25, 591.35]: 1.2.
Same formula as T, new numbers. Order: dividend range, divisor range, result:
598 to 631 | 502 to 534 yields 1.10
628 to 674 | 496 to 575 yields 1.04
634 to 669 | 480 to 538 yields 1.04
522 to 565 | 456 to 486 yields 0.92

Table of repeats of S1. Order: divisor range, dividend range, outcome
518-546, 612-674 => 1.04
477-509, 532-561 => 1.01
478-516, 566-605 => 1.07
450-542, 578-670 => 1.04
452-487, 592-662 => 0.98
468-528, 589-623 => 1.08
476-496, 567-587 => 1.03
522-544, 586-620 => 1.09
